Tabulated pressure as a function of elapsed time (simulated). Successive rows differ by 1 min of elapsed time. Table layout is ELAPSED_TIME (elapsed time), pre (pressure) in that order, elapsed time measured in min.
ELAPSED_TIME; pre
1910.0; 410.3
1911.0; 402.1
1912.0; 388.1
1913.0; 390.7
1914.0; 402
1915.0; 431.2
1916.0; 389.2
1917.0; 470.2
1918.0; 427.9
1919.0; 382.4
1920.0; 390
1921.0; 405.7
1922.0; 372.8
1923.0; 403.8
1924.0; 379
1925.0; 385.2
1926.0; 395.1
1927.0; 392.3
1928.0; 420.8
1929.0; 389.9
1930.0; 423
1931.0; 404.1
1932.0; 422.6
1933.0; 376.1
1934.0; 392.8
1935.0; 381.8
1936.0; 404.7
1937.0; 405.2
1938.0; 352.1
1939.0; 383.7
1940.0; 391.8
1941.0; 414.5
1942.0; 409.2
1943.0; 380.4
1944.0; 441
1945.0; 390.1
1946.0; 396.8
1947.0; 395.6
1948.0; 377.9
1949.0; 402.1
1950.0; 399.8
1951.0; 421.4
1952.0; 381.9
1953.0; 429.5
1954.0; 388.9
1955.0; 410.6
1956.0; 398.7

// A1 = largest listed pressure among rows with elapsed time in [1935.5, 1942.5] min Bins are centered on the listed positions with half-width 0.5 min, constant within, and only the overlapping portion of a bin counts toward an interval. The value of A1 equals 414.5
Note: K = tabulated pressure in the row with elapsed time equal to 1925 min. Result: 385.2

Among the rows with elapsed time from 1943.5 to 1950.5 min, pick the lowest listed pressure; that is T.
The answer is 377.9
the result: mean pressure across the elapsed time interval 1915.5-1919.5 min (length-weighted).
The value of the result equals 417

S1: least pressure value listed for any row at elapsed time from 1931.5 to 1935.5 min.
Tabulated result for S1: 376.1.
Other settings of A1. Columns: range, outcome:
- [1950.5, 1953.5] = 429.5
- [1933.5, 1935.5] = 392.8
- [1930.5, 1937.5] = 422.6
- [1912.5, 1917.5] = 470.2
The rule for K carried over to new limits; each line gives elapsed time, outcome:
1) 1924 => 379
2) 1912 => 388.1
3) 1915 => 431.2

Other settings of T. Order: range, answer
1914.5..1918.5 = 389.2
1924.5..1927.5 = 385.2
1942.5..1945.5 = 380.4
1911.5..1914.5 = 388.1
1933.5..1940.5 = 352.1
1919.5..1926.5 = 372.8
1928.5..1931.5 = 389.9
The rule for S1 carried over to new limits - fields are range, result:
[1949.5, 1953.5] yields 381.9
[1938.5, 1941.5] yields 383.7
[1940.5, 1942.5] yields 409.2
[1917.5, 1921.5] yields 382.4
